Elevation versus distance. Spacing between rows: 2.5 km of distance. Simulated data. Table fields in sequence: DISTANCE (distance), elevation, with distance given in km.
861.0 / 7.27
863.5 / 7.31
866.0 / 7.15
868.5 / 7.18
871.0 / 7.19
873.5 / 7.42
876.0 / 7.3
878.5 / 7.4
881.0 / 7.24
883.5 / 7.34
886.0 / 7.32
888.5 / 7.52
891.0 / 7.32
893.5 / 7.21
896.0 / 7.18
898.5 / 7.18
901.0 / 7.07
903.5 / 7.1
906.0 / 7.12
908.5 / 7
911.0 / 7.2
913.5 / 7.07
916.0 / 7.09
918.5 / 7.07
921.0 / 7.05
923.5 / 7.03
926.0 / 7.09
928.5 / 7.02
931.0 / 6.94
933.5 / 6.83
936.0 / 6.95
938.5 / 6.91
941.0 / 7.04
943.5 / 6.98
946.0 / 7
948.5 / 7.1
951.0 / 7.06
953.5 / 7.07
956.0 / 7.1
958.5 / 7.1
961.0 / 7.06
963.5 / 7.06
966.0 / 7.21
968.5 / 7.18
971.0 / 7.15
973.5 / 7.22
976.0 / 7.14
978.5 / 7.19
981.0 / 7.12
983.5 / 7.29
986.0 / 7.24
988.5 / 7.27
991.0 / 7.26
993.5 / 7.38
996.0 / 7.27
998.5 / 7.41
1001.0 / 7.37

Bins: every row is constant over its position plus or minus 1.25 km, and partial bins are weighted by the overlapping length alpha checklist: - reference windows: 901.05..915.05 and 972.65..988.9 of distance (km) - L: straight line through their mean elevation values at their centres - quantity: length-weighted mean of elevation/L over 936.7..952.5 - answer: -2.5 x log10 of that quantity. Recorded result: 0.02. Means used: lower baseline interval 7.1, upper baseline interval 7.21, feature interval 7.01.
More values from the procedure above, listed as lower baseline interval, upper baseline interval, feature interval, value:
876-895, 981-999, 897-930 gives 0.036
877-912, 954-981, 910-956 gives 0.023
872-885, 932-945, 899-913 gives 0.008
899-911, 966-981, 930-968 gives 0.017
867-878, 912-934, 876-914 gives -0.008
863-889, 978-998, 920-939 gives 0.046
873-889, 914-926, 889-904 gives 0.006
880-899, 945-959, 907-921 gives 0.019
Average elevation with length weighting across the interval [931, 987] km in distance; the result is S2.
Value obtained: 7.09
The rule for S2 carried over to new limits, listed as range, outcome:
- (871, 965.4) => 7.12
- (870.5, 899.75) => 7.3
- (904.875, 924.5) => 7.08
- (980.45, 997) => 7.27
